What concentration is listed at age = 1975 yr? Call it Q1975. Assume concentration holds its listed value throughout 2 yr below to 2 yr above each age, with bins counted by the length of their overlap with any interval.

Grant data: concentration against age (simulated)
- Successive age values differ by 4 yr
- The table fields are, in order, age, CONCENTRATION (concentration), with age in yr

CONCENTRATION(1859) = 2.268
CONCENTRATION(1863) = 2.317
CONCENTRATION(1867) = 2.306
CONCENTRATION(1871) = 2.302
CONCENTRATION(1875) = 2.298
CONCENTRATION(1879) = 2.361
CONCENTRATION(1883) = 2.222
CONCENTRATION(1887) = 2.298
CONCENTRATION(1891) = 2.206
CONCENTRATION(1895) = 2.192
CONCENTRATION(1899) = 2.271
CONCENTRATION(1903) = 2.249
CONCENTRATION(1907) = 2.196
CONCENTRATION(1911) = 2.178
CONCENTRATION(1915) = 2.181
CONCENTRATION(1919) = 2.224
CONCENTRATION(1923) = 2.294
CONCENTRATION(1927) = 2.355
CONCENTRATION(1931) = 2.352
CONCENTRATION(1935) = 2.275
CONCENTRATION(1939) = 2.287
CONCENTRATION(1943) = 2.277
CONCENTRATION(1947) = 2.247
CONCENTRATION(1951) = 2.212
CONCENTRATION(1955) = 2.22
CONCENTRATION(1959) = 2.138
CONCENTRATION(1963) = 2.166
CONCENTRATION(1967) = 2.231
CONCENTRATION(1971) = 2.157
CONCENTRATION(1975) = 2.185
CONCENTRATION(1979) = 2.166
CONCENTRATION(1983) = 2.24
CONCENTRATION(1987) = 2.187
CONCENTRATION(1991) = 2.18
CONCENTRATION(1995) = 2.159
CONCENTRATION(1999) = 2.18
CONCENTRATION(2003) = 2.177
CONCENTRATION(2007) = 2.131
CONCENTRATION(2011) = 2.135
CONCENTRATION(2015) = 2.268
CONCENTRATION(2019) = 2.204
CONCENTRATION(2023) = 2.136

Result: 2.185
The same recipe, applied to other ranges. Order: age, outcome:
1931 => 2.352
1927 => 2.355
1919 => 2.224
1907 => 2.196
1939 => 2.287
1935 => 2.275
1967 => 2.231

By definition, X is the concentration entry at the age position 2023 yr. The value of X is 2.136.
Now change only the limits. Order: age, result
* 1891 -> 2.206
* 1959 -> 2.138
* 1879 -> 2.361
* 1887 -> 2.298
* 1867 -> 2.306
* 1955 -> 2.22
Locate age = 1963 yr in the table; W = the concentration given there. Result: 2.166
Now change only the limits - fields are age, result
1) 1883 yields 2.222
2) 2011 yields 2.135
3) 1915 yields 2.181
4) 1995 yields 2.159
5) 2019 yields 2.204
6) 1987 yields 2.187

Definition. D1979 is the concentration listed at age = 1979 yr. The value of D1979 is 2.166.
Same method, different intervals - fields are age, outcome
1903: 2.249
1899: 2.271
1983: 2.24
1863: 2.317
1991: 2.18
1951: 2.212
